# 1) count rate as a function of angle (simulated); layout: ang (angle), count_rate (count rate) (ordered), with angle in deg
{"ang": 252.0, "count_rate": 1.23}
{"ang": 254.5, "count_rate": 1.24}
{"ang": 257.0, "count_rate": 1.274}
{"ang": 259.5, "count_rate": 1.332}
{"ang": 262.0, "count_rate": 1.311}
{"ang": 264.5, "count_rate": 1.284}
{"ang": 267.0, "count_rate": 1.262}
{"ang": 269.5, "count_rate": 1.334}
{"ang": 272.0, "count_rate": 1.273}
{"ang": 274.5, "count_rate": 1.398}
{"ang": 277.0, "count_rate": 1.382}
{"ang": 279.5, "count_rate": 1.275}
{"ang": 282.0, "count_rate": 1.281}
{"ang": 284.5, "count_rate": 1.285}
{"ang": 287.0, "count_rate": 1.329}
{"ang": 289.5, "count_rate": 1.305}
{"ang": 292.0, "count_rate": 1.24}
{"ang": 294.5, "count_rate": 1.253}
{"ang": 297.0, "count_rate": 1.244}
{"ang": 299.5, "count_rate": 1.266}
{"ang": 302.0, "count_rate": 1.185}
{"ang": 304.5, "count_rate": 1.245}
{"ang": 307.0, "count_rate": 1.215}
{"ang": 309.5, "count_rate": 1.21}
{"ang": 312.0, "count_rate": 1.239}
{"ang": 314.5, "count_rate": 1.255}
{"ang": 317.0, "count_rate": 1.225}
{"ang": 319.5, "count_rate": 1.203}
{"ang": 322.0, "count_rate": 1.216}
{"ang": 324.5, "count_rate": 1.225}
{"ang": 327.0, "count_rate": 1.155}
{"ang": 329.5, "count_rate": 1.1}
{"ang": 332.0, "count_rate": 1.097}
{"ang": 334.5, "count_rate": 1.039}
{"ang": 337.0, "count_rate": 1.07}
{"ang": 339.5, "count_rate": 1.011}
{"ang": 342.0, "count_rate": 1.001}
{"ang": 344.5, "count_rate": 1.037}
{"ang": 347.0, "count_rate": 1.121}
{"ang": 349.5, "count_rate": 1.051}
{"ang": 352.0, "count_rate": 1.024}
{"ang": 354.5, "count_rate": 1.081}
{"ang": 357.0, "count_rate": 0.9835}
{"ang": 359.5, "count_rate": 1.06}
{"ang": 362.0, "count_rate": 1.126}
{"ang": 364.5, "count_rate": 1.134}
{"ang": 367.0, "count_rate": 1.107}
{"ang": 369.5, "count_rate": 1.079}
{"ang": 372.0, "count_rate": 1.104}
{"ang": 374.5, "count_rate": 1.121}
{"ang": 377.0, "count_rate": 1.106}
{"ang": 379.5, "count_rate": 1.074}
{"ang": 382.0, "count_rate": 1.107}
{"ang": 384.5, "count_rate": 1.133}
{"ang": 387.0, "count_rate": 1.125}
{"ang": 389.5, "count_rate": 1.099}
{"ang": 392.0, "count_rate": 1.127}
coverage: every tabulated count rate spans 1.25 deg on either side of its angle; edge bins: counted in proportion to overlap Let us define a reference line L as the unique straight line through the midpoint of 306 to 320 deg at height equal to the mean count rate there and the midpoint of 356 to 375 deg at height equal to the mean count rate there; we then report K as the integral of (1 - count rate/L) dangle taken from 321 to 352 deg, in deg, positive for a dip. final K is 2.0 deg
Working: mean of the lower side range 1.23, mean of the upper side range 1.09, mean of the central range 1.09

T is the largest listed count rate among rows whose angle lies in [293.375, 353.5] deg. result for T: 1.266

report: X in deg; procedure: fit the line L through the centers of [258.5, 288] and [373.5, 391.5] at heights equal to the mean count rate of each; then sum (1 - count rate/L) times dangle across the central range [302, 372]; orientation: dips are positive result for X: 4.18 deg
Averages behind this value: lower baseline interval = 1.31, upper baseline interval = 1.11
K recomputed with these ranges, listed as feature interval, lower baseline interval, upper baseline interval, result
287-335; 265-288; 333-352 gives -1.6 deg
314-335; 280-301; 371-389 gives 0.7 deg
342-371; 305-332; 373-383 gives 1.7 deg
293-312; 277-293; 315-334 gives 0.1 deg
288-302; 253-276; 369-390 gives -0.1 deg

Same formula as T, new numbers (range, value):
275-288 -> 1.382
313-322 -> 1.255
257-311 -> 1.398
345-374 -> 1.134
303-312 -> 1.245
